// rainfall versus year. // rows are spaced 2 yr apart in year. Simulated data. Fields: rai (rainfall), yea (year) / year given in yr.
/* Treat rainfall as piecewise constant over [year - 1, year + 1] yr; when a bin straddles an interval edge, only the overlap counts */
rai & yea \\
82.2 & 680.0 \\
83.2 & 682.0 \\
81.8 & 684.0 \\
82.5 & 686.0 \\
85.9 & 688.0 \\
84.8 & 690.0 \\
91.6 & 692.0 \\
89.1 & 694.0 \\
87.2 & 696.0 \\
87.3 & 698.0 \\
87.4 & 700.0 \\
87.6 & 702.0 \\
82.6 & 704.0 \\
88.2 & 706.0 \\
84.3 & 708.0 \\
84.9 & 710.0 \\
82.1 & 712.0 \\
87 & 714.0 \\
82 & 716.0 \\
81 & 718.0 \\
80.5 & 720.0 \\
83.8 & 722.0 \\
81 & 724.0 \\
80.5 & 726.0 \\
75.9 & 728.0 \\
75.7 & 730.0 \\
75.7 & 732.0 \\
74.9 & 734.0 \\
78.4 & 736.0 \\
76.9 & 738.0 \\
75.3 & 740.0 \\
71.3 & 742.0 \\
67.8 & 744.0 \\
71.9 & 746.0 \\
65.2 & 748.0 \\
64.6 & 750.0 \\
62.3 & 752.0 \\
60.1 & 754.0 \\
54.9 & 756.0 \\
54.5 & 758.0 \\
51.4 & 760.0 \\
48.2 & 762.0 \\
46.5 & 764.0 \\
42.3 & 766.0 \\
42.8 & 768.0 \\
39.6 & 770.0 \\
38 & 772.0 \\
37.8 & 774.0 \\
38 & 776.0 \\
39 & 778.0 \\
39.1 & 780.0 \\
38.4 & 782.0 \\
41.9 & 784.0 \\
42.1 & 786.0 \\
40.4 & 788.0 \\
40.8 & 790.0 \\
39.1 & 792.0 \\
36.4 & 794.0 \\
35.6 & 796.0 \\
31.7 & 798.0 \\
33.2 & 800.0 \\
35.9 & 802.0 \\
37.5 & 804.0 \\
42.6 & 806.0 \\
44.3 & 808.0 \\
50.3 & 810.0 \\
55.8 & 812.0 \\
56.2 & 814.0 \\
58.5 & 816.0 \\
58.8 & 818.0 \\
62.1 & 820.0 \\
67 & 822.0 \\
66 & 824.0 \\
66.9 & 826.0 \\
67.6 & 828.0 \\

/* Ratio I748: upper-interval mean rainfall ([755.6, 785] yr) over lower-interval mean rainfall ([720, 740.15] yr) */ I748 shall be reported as 0.6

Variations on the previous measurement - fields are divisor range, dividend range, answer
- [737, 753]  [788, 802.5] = 0.52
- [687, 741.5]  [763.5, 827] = 0.55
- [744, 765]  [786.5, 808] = 0.65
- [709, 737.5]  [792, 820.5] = 0.56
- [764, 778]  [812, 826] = 1.53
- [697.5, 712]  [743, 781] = 0.59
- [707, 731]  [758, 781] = 0.52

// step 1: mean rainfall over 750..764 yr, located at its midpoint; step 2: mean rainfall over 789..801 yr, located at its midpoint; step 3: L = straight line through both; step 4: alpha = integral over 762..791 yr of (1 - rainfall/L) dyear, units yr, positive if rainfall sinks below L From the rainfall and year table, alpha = 2.8 yr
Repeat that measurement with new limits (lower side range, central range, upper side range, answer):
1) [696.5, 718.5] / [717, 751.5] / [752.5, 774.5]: -4.2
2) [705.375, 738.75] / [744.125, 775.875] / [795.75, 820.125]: 6.7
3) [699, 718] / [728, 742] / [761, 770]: -2.1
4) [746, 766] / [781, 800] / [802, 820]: 5.2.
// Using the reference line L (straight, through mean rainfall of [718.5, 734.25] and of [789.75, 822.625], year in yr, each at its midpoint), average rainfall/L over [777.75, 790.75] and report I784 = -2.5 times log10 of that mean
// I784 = 0.34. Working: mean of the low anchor 78.8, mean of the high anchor 46.1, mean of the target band 40.3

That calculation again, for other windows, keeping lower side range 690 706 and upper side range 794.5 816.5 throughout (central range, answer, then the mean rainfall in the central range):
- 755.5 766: 0.227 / 50.1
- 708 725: -0.041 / 82.9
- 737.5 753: -0.017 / 69.2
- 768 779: 0.405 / 38.9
